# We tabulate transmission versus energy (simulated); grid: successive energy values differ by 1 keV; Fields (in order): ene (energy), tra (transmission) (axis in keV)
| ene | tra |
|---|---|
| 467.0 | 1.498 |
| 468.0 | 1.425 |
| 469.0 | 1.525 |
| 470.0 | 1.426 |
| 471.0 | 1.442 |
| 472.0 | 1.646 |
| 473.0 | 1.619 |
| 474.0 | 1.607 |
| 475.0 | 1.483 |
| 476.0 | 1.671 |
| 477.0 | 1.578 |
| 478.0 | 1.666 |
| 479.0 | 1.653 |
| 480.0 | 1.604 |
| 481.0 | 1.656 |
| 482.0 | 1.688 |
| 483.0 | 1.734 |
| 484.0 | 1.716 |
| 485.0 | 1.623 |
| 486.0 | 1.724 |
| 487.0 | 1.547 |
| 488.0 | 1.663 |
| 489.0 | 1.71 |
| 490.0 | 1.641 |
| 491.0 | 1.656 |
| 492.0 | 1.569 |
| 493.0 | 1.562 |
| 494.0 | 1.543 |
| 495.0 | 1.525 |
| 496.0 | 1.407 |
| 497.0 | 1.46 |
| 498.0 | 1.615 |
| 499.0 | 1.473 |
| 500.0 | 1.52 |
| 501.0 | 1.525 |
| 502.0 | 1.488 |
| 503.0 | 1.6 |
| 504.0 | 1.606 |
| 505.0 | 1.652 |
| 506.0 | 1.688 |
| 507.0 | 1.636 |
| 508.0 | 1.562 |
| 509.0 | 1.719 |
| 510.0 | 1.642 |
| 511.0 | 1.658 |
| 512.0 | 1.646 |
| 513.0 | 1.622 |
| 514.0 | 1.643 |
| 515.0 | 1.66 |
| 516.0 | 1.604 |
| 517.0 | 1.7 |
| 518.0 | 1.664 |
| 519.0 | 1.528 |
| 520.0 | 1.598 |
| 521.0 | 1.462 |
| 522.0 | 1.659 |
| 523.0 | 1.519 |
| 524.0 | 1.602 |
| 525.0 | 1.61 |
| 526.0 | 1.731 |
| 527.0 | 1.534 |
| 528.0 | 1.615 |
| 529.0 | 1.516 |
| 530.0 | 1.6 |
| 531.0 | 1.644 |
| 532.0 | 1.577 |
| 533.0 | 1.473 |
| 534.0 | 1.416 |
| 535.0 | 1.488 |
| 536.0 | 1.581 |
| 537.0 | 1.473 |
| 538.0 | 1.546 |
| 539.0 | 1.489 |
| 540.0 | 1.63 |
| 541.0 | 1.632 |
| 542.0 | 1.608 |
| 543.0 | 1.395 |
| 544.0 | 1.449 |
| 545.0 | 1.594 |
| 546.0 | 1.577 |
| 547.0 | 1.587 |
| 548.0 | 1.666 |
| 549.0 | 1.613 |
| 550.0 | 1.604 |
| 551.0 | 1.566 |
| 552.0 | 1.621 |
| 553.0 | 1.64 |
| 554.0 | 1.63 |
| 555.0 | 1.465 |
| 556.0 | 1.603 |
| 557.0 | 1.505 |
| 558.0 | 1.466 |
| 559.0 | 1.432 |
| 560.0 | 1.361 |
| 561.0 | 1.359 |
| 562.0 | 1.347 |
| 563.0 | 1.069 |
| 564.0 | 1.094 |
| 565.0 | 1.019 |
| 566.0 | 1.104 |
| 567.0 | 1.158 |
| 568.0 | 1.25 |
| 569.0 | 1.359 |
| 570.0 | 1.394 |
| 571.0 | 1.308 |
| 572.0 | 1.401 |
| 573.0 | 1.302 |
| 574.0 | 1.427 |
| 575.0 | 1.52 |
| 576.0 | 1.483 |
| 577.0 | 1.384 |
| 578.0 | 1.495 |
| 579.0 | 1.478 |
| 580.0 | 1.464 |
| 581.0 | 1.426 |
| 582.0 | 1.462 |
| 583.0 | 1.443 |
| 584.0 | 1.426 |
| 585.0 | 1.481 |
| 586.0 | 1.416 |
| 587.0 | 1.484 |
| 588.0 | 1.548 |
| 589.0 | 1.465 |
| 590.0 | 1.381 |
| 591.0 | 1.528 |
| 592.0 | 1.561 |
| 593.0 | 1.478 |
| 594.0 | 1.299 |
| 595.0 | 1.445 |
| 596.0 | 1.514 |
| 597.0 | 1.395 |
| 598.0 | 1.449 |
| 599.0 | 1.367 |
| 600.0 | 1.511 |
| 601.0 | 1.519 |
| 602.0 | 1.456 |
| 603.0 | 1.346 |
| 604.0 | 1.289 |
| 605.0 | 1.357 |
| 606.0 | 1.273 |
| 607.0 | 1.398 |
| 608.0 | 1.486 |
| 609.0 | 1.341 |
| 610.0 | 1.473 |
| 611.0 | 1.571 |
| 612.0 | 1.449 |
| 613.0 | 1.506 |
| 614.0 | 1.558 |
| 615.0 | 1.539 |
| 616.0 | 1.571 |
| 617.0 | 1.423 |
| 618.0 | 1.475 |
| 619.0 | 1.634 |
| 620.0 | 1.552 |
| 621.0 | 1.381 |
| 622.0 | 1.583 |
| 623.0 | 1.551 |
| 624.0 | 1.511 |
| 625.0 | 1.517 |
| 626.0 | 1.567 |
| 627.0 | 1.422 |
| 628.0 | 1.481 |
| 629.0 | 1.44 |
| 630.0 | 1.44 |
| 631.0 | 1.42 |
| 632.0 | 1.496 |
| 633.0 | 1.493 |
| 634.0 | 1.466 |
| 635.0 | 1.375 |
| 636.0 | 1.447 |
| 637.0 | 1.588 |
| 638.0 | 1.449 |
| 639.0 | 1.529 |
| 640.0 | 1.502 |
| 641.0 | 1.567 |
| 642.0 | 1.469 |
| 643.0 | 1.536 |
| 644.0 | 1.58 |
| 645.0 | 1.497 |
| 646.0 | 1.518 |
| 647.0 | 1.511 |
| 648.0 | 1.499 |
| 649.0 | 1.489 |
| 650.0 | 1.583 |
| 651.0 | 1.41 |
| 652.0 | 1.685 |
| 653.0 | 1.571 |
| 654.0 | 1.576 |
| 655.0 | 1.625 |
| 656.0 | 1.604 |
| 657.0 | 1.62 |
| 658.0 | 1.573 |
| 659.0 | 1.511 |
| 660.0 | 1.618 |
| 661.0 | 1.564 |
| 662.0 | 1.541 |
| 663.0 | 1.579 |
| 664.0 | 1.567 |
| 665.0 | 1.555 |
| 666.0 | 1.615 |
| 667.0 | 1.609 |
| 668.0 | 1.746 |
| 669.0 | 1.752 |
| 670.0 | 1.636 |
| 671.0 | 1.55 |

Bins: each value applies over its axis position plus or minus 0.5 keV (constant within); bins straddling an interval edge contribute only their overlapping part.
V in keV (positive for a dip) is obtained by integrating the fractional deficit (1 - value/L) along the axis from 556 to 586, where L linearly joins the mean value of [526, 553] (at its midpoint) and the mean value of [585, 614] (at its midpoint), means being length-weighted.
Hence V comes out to 2.7 keV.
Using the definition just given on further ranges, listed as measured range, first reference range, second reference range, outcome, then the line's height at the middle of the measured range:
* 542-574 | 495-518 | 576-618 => 2.0 keV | 1.51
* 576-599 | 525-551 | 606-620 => 0.9 keV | 1.51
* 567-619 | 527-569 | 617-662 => 2.0 keV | 1.5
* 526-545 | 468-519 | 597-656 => 0.3 keV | 1.57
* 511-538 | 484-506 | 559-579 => -2.0 keV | 1.48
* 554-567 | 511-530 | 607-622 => 2.0 keV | 1.56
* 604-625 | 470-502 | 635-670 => 1.2 keV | 1.57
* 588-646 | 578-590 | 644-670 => 1.6 keV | 1.51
